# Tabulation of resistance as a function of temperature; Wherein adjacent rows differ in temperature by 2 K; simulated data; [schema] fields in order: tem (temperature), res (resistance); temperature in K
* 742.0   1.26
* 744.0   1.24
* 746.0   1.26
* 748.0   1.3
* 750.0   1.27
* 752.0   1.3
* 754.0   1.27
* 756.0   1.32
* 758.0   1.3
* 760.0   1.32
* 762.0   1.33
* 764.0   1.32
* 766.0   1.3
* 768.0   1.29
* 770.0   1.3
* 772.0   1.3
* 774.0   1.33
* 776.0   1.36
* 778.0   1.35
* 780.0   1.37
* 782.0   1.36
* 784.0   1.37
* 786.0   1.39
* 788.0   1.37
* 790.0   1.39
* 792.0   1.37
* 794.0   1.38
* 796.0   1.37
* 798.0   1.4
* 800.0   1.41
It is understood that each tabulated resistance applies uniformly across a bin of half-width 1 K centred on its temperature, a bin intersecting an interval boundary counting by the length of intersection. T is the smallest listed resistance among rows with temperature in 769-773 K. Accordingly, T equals 1.3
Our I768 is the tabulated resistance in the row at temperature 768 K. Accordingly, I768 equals 1.29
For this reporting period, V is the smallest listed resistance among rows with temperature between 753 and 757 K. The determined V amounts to 1.27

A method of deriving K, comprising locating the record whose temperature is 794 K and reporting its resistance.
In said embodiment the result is 1.38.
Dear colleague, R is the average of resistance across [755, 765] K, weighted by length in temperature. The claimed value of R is 1.32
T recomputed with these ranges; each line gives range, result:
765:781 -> 1.29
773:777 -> 1.33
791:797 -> 1.37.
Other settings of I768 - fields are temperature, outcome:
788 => 1.37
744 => 1.24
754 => 1.27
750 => 1.27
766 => 1.3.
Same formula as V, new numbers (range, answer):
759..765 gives 1.32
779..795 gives 1.36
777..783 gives 1.35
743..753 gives 1.24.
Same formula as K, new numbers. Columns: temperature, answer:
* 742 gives 1.26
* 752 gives 1.3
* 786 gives 1.39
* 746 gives 1.26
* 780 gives 1.37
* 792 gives 1.37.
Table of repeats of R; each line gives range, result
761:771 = 1.31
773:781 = 1.35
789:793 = 1.38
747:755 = 1.29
